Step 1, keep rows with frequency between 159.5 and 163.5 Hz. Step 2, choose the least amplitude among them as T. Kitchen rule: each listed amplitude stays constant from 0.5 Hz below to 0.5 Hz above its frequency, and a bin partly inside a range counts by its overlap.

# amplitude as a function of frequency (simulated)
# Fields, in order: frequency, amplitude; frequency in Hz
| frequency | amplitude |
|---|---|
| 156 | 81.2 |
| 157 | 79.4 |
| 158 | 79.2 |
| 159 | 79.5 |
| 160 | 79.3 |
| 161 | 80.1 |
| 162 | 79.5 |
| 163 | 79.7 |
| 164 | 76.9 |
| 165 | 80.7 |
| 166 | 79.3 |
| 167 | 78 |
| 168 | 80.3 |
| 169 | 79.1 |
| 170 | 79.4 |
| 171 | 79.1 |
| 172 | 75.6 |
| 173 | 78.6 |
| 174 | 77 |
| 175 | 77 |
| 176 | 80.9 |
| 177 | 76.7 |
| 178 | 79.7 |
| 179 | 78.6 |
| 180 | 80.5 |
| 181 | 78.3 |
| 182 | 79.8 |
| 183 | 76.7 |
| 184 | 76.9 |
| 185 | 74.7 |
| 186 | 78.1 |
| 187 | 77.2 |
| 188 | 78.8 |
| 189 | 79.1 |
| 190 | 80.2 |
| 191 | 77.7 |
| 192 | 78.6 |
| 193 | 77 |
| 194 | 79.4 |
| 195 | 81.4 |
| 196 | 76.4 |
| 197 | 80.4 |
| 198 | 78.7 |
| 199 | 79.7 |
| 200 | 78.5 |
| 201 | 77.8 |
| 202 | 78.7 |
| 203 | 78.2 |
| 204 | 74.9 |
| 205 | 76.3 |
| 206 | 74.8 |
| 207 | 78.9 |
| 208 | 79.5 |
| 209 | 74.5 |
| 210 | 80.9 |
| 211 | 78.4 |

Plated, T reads 79.3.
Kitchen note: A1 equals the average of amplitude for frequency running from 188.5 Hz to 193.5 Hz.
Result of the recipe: 78.5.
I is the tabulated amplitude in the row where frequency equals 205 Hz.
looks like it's 76.3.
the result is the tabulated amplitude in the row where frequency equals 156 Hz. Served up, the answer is 81.2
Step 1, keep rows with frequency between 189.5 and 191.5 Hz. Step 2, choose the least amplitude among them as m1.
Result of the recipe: 77.7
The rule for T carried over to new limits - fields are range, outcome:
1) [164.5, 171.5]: 78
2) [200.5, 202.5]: 77.8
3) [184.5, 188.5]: 74.7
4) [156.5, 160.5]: 79.2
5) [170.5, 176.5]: 75.6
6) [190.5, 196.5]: 76.4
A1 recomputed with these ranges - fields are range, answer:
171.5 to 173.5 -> 77.1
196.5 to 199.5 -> 79.6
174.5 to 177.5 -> 78.2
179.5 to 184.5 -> 78.4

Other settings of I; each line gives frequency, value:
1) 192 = 78.6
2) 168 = 80.3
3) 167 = 78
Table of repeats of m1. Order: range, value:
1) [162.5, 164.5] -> 76.9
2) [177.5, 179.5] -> 78.6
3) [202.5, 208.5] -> 74.8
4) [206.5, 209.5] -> 74.5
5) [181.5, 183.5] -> 76.7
